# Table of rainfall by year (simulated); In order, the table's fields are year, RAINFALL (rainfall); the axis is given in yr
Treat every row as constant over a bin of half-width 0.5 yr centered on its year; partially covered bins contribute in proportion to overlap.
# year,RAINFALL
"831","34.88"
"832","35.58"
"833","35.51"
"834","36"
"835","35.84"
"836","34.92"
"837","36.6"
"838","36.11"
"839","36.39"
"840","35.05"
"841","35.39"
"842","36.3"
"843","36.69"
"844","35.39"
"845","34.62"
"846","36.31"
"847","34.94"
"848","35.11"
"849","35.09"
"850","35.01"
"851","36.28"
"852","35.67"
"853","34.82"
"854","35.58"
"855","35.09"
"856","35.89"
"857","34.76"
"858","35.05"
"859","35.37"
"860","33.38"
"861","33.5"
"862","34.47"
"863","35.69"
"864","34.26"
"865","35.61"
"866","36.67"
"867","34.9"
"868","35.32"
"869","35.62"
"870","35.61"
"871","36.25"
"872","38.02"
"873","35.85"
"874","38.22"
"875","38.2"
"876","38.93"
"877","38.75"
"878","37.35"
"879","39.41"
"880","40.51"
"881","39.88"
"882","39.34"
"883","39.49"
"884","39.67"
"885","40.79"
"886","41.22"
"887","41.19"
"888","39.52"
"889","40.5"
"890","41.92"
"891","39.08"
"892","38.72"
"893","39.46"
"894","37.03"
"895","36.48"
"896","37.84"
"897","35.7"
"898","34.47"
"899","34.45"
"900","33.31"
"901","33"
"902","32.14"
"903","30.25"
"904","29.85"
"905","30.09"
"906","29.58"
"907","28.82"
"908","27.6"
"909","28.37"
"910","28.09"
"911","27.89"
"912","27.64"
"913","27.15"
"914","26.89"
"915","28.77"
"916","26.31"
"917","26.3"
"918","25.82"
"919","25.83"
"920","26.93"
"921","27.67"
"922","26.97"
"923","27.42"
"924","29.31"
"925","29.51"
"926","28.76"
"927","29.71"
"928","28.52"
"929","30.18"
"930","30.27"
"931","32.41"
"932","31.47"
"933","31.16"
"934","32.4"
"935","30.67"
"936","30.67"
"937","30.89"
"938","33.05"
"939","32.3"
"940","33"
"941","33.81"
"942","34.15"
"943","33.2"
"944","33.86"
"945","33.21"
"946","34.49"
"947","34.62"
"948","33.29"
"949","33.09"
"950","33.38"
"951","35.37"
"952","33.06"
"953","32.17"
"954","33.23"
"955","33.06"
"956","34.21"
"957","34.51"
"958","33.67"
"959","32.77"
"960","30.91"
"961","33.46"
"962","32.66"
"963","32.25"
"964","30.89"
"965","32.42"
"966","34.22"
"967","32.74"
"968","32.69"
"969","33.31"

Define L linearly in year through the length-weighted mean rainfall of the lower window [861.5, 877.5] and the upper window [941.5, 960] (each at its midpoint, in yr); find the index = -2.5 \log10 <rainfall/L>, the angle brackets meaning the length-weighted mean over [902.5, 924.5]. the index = 0.24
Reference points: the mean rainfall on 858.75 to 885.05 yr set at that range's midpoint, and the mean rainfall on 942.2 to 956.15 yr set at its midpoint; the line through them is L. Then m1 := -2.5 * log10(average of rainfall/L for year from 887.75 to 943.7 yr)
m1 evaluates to 0.12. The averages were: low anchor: 37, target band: 31.5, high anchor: 33.6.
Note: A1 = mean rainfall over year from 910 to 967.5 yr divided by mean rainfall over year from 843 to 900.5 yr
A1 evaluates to 0.84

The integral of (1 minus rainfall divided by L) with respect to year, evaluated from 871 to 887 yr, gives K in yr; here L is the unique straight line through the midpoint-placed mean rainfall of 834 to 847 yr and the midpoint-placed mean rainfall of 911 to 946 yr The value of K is -2.8 yr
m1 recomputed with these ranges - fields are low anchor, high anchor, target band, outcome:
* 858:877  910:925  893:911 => -0.08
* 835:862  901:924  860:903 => -0.18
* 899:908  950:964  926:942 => 0.03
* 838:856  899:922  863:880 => -0.13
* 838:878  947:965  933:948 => 0.02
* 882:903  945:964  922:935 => 0.17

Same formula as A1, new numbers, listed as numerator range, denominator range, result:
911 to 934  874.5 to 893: 0.72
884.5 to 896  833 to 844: 1.10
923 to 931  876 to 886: 0.75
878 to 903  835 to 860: 1.07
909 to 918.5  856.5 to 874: 0.77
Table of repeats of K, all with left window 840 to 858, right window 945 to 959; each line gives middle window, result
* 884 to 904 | -1.40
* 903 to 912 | 1.47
